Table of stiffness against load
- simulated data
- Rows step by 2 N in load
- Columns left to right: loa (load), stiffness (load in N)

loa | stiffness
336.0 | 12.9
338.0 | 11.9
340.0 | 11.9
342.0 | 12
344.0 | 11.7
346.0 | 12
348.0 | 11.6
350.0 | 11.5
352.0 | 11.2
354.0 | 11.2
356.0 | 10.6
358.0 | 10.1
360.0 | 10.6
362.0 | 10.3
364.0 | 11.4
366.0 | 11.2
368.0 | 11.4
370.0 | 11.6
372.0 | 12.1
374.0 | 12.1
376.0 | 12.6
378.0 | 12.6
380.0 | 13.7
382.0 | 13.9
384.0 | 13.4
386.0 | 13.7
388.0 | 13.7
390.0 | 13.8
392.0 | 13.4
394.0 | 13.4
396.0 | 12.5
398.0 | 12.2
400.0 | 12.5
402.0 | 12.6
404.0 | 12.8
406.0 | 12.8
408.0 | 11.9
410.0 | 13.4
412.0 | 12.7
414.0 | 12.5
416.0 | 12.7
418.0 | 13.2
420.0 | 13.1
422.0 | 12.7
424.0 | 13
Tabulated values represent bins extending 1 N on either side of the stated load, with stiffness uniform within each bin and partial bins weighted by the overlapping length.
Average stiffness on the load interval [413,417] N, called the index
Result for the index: 12.6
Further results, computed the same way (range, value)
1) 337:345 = 11.9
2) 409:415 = 12.9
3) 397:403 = 12.4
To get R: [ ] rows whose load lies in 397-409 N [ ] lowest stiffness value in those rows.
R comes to 11.9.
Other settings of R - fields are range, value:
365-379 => 11.2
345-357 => 10.6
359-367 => 10.3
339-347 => 11.7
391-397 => 12.5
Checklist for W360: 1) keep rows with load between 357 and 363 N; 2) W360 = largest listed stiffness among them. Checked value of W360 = 10.6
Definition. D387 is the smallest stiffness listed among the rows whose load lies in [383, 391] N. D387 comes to 13.4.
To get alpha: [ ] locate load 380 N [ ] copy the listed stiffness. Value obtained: 13.7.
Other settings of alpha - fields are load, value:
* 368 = 11.4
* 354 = 11.2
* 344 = 11.7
